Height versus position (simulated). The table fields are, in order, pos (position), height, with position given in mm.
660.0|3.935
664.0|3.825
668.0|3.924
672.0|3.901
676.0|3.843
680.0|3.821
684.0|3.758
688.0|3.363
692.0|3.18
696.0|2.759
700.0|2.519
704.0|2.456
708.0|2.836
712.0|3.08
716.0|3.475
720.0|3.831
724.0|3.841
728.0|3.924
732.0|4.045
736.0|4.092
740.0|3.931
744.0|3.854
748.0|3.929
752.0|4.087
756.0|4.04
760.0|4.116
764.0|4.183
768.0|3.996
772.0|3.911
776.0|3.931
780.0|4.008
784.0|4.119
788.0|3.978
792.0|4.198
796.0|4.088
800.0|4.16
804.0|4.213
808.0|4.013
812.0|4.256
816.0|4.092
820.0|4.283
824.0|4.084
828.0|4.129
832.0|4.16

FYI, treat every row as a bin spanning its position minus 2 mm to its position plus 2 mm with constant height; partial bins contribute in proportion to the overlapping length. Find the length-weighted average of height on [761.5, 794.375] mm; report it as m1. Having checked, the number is 4.04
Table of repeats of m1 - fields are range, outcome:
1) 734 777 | 4.01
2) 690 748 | 3.43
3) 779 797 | 4.08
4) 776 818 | 4.1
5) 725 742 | 3.99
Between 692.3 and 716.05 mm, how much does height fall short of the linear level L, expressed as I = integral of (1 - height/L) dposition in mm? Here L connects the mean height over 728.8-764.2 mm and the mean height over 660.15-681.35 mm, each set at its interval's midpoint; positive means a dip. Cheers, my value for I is 6.7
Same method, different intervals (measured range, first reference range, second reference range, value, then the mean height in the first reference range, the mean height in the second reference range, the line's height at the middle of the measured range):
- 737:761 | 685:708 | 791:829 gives -3.58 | 2.89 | 4.15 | 3.47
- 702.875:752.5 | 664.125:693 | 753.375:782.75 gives 3.05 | 3.71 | 4.03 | 3.89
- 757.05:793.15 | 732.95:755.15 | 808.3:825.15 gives 0.15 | 3.98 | 4.17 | 4.06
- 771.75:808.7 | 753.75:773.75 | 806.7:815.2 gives 0.27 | 4.05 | 4.14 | 4.1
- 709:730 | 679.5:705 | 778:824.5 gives -1.42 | 3.11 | 4.13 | 3.36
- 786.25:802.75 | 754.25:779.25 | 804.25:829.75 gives -0.07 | 4.03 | 4.15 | 4.09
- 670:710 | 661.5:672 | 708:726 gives 5.00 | 3.88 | 3.48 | 3.69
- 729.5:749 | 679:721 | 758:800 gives -1.99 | 3.16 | 4.06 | 3.61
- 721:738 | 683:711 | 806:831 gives -3.60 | 2.96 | 4.14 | 3.27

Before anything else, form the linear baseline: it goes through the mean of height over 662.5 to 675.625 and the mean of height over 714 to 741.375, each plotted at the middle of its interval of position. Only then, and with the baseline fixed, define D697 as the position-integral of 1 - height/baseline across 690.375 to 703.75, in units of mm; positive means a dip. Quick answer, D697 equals 3.85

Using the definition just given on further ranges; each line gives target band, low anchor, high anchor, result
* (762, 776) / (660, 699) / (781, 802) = -0.1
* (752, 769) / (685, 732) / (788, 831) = -1.7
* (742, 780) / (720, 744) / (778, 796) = 0.1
